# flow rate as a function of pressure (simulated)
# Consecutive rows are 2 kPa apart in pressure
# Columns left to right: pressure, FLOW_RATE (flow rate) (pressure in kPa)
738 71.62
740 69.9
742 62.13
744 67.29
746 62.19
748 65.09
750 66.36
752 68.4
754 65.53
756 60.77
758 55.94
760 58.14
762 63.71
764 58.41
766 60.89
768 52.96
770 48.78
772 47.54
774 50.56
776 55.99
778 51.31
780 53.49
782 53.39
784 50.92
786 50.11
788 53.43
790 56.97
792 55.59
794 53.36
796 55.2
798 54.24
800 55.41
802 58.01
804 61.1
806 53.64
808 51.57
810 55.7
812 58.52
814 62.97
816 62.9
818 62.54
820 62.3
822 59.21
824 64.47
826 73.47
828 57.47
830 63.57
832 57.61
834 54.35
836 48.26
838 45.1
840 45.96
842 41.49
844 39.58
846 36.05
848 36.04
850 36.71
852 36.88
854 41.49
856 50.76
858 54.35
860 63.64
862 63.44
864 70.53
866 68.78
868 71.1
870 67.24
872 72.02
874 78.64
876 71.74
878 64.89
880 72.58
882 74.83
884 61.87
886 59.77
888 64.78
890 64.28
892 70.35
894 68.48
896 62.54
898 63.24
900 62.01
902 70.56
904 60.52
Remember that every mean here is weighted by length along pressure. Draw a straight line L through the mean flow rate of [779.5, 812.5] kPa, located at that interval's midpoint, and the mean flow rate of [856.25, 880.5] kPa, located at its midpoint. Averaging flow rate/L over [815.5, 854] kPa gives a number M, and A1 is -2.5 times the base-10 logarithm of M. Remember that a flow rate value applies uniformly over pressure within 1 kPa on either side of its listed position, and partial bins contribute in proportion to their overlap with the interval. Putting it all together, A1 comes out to 0.189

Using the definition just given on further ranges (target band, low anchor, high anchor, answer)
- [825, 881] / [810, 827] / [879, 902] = 0.142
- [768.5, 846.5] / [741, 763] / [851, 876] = 0.150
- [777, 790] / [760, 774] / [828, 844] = 0.033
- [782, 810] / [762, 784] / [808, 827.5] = 0.063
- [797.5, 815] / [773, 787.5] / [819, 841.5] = -0.041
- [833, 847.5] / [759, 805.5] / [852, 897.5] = 0.351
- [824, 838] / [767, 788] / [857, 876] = 0.051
